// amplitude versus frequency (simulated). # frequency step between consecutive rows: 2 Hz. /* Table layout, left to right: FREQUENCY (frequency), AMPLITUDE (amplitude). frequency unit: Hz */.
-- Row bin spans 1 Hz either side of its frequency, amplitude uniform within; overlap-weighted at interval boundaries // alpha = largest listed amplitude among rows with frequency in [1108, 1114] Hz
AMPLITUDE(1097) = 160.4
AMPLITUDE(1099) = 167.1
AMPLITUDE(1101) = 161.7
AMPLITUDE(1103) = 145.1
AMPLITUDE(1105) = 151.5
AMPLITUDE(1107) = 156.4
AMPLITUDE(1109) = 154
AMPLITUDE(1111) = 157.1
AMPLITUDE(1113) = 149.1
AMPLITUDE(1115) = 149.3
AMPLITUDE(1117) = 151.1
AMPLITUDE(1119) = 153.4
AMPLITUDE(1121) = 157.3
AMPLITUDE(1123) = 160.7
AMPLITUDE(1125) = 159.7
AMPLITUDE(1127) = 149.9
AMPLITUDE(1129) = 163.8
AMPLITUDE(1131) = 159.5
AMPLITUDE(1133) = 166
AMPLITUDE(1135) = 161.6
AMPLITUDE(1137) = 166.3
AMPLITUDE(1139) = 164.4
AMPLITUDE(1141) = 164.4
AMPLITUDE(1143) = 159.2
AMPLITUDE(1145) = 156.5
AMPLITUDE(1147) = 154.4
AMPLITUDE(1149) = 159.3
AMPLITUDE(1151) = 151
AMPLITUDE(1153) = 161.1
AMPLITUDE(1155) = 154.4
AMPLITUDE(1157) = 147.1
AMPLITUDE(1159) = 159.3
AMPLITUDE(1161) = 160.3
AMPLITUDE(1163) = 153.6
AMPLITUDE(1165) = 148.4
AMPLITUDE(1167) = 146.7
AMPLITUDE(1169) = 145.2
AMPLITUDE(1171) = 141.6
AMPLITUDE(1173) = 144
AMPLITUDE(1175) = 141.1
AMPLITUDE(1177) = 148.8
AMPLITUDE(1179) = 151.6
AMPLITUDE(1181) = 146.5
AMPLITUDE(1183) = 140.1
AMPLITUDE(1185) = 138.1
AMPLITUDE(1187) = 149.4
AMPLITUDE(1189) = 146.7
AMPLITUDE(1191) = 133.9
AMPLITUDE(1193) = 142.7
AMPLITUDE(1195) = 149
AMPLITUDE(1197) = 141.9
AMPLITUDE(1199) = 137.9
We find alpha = 157.1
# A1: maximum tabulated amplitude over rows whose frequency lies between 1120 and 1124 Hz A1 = 160.7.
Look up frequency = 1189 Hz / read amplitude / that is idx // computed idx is 146.7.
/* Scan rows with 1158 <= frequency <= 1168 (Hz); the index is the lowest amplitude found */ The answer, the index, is 146.7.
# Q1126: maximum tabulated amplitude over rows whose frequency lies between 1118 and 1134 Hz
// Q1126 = 166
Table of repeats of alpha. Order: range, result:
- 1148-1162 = 161.1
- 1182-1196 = 149.4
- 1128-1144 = 166.3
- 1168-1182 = 151.6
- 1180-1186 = 146.5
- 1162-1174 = 153.6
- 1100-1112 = 161.7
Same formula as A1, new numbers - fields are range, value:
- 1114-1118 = 151.1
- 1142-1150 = 159.3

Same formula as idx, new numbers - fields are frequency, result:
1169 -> 145.2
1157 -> 147.1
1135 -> 161.6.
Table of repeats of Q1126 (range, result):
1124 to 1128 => 159.7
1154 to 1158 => 154.4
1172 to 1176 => 144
